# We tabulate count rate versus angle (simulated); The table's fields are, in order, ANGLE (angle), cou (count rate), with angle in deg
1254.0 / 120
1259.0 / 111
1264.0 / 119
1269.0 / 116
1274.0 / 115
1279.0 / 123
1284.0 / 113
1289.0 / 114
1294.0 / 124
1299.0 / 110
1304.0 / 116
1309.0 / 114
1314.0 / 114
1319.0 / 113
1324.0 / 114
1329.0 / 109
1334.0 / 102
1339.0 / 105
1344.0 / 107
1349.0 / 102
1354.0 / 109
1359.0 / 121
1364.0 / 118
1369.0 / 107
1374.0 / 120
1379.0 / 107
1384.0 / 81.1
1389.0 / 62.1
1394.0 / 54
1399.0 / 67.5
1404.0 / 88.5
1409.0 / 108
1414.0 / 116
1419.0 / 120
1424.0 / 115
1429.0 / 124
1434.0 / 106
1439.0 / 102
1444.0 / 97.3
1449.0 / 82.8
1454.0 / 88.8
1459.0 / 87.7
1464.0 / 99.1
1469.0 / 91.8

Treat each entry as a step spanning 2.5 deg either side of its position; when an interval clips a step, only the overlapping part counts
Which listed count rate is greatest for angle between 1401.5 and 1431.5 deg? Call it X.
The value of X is 124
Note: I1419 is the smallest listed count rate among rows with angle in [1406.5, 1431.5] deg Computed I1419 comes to 108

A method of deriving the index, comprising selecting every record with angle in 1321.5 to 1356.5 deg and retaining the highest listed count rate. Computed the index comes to 114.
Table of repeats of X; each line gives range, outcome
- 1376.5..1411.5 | 108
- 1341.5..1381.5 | 121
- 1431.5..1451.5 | 106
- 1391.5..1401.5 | 67.5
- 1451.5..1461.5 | 88.8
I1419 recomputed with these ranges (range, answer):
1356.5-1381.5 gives 107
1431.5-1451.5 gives 82.8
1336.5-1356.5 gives 102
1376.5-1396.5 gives 54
